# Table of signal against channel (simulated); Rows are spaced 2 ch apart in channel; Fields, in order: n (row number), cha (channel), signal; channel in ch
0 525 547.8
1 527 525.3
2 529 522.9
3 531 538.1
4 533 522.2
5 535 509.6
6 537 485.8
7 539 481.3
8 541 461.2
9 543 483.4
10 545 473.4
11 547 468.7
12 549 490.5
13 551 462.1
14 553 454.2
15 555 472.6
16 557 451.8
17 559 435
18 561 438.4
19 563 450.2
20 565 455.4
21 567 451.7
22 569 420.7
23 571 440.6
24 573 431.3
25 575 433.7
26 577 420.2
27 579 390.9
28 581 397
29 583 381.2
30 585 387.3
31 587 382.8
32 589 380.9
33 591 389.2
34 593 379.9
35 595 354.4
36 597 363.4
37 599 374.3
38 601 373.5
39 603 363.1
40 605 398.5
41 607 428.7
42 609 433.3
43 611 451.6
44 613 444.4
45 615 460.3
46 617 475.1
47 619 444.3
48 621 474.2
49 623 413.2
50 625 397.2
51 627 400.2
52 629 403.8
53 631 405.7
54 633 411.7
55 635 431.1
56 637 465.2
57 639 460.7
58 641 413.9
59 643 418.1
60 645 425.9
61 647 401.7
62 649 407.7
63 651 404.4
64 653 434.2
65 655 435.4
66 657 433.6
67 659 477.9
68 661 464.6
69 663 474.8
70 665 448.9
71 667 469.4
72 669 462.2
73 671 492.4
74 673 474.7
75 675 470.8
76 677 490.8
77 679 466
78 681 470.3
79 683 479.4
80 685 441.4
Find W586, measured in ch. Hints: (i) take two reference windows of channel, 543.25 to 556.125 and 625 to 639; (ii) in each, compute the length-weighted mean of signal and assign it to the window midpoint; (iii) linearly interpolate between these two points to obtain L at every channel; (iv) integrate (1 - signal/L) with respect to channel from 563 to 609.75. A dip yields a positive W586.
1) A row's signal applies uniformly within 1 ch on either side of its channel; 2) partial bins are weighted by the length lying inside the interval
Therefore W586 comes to 4.8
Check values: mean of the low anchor 471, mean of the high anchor 421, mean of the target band 402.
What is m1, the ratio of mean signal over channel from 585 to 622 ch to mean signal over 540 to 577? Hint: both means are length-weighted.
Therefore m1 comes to 0.9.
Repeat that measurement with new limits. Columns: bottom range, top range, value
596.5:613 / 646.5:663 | 1.08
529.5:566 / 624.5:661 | 0.90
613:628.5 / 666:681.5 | 1.09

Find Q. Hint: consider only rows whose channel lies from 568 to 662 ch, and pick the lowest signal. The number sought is 354.4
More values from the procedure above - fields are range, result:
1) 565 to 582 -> 390.9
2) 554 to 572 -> 420.7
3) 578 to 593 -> 379.9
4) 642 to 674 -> 401.7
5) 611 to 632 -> 397.2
